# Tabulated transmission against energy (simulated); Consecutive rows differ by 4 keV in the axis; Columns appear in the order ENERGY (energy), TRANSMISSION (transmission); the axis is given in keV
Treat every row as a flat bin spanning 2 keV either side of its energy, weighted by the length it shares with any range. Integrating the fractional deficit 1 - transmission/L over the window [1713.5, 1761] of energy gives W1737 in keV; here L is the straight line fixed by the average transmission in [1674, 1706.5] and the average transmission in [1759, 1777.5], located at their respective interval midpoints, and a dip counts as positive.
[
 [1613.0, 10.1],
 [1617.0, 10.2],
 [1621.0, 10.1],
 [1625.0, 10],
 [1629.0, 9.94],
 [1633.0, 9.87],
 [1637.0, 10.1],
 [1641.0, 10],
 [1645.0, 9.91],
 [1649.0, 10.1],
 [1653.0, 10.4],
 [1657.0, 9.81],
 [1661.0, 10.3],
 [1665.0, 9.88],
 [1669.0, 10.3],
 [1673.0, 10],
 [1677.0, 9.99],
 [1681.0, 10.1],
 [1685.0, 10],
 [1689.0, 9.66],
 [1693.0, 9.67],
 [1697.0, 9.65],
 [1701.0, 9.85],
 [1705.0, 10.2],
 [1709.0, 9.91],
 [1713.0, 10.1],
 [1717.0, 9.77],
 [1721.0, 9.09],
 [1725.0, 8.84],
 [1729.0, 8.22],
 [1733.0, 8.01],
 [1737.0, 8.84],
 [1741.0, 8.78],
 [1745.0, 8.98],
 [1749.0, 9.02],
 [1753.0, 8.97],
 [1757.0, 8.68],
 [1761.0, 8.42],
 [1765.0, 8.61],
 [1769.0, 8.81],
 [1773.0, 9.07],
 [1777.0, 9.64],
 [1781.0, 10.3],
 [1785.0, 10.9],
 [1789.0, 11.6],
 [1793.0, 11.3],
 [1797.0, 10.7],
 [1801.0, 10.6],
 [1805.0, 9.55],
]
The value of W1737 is 2.1 keV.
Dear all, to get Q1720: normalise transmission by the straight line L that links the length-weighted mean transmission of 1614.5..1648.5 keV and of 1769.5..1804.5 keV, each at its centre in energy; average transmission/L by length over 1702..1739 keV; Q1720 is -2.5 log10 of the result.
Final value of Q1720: 0.11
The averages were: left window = 10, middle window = 9.24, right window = 10.4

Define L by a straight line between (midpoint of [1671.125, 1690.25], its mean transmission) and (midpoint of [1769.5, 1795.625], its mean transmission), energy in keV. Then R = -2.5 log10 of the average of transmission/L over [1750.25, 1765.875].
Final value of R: 0.18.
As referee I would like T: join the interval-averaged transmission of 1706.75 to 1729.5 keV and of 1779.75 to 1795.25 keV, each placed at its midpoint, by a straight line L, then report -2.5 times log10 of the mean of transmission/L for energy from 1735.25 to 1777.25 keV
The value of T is 0.16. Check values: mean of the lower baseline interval 9.4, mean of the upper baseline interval 11.1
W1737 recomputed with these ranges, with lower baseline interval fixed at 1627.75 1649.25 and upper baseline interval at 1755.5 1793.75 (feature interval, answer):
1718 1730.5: 1.25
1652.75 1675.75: -0.38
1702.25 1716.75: -0.28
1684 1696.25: 0.16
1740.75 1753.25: 1.02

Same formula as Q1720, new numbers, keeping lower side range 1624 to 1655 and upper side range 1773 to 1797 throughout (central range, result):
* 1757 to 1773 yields 0.210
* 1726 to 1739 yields 0.233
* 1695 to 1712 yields 0.040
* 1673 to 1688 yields 0.021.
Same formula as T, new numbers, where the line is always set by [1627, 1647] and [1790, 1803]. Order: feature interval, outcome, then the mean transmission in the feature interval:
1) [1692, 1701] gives 0.07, 9.7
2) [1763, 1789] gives 0.12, 9.71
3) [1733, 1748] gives 0.21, 8.76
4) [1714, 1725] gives 0.12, 9.38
